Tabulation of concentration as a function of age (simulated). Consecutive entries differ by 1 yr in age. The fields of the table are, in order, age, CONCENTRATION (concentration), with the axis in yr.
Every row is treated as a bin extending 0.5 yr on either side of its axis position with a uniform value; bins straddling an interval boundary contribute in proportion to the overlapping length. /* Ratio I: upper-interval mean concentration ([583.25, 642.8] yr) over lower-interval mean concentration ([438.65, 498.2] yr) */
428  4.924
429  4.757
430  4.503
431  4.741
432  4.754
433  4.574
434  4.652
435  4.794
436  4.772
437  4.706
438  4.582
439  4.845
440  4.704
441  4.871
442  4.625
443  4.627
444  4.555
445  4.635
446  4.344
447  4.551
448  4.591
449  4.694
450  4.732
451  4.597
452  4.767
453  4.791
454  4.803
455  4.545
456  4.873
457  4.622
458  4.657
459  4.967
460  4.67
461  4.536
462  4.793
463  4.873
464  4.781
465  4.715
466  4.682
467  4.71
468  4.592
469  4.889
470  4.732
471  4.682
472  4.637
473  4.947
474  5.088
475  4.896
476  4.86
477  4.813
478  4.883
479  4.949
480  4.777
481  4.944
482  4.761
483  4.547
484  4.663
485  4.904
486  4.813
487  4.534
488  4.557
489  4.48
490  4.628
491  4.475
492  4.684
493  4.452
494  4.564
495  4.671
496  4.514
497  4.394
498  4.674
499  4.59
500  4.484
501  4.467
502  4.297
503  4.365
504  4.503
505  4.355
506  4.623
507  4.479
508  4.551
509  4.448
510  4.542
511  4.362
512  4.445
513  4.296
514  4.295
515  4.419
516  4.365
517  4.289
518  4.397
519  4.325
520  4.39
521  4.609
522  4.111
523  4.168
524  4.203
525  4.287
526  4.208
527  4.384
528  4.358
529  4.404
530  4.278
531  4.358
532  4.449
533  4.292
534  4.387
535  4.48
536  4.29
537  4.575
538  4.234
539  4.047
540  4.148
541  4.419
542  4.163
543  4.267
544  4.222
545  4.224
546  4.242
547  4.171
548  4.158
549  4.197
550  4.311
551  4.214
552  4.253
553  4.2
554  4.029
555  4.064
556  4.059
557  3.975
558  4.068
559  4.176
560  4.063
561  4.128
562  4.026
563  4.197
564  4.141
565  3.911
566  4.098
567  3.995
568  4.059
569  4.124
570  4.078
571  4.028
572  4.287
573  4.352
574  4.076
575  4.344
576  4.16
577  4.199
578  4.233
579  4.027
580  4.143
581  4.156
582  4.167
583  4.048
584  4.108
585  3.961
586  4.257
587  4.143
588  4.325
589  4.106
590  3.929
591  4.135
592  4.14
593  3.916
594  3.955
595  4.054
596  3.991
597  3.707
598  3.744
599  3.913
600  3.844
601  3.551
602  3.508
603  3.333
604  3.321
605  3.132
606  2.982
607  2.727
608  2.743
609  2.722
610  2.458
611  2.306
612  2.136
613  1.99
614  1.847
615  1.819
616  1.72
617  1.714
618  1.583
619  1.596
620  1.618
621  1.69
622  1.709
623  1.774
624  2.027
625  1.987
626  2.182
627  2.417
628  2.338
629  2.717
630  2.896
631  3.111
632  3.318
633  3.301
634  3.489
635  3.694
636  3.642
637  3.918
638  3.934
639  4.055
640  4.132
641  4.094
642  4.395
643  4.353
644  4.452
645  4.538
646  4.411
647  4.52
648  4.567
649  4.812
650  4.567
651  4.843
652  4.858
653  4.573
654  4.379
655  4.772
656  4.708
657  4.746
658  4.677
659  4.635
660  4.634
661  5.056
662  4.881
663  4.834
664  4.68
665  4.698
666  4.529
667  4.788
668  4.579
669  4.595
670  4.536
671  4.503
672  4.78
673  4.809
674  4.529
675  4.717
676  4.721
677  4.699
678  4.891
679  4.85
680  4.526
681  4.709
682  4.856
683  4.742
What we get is 0.7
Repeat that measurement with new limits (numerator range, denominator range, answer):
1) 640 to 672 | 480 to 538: 1.03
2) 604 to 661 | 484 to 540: 0.75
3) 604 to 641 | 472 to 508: 0.57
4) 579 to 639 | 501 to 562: 0.73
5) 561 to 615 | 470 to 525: 0.82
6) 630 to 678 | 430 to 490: 0.94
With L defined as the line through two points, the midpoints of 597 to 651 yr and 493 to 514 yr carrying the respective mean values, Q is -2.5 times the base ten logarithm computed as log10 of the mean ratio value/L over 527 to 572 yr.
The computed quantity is -0.07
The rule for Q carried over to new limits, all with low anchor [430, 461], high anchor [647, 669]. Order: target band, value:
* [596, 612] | 0.419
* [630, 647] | 0.198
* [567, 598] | 0.147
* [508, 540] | 0.083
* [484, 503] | 0.029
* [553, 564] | 0.150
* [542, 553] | 0.114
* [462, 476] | -0.024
